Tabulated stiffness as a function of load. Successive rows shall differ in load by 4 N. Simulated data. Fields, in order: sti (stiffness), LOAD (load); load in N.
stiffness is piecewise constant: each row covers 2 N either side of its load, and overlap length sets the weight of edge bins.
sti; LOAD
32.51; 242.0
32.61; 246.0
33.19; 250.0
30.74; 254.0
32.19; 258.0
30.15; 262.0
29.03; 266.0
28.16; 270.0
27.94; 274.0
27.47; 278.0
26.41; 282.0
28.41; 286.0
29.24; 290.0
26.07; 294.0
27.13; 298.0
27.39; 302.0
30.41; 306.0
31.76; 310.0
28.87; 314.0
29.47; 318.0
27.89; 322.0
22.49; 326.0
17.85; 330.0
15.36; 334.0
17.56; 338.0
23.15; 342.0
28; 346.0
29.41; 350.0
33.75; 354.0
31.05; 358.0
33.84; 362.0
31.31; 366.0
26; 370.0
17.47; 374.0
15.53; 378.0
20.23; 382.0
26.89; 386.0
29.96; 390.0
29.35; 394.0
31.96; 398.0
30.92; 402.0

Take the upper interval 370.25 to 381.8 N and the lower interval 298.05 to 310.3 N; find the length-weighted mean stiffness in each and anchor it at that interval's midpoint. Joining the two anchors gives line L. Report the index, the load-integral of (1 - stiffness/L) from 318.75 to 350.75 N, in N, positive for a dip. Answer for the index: 2.33 N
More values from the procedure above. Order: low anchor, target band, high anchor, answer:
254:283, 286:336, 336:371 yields 4.19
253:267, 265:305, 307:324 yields 3.16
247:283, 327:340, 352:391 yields 4.84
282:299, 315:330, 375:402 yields 0.78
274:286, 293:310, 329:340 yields -3.85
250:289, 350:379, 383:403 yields 1.68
